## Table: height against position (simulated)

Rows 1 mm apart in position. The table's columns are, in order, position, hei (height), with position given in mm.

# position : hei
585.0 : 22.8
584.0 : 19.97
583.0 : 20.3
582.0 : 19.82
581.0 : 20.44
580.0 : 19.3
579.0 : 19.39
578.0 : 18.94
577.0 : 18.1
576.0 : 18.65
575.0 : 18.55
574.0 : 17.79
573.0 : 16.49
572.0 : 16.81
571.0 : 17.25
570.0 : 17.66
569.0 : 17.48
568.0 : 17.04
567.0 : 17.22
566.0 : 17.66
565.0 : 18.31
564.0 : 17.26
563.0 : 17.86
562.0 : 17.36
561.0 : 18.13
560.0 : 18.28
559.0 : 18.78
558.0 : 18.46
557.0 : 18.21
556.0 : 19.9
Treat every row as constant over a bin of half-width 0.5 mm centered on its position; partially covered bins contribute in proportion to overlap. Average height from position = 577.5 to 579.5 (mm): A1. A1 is 19.2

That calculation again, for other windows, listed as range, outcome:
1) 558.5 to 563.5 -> 18.1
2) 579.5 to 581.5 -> 19.9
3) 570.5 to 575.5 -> 17.4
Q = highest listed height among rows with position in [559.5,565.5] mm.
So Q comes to 18.31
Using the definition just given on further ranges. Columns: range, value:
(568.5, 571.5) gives 17.66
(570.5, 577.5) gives 18.65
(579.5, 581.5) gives 20.44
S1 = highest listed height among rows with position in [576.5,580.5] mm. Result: 19.39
